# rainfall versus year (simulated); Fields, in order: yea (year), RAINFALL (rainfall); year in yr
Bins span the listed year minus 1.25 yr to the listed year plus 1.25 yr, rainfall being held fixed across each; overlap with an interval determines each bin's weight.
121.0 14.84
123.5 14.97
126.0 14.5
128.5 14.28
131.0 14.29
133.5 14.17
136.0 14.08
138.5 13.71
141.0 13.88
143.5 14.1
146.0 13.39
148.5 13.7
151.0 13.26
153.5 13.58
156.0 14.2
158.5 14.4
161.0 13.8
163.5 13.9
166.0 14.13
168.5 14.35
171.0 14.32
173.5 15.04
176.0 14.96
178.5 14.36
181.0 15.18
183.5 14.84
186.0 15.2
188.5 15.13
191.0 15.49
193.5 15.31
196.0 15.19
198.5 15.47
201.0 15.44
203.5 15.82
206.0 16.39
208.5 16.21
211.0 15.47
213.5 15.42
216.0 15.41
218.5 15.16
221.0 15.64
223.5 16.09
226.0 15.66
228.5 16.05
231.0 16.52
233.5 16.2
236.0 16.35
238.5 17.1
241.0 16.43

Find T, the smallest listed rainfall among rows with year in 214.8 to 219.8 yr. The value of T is 15.16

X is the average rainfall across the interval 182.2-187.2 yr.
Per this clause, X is 15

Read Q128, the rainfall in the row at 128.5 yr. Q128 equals 14.28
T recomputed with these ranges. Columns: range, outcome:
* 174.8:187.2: 14.36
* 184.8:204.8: 15.13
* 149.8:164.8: 13.26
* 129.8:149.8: 13.39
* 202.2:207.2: 15.82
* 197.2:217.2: 15.41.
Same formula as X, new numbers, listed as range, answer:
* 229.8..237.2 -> 16.4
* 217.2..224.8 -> 15.6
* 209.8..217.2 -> 15.4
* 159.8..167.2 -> 13.9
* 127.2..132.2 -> 14.3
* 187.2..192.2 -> 15.3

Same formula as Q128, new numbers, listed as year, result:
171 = 14.32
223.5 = 16.09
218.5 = 15.16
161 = 13.8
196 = 15.19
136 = 14.08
